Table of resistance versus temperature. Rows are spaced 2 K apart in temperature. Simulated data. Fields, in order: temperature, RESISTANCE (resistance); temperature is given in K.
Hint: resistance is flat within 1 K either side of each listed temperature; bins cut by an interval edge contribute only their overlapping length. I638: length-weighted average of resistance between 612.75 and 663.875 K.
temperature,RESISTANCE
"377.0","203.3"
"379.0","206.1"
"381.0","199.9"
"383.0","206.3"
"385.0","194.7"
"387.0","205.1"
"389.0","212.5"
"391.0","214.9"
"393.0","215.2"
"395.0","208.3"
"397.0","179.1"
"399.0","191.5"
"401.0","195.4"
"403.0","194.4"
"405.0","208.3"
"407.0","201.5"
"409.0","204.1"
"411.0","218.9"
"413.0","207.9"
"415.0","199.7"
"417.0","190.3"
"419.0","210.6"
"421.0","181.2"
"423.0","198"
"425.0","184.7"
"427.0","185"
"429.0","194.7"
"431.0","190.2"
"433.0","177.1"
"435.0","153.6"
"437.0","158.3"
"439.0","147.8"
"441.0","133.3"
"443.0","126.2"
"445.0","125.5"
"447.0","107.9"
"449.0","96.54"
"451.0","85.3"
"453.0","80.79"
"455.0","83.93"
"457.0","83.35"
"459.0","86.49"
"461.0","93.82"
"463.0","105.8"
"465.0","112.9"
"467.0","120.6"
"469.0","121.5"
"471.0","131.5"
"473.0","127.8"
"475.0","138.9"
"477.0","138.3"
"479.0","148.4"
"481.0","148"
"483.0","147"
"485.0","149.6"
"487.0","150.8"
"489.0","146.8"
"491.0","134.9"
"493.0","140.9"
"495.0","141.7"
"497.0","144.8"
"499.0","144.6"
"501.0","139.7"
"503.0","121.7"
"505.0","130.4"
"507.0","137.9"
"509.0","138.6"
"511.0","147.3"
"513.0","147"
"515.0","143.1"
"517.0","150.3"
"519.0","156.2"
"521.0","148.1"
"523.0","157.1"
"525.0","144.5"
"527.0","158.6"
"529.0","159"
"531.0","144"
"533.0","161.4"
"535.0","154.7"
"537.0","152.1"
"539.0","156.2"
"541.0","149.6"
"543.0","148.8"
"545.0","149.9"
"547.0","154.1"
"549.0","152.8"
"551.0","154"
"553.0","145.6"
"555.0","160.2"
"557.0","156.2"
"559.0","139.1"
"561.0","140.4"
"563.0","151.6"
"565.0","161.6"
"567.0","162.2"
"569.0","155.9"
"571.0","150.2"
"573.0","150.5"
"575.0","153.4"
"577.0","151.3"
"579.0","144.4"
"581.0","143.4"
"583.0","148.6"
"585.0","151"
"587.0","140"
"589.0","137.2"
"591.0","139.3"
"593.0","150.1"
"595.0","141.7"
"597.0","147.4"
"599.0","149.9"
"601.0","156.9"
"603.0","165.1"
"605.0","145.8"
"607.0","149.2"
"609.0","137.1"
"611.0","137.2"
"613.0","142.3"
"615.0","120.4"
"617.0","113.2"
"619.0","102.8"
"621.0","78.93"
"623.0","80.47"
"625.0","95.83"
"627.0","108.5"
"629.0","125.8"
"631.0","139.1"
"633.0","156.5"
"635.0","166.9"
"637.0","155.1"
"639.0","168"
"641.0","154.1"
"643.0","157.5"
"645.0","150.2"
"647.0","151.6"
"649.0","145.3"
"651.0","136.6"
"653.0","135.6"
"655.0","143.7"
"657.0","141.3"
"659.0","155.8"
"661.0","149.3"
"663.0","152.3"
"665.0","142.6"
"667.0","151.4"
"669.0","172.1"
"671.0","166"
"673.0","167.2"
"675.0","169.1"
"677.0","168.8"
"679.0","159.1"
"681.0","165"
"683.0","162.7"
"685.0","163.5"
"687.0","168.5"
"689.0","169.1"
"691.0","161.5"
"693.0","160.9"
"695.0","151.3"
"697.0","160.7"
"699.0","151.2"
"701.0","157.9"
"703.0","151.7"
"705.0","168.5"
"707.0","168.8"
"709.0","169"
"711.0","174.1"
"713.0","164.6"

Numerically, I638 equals 136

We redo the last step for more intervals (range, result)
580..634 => 133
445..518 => 127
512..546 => 152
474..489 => 146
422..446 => 165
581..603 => 147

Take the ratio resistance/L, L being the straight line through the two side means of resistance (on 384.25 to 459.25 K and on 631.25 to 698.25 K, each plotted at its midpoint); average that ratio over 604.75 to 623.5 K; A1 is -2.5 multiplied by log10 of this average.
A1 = 0.30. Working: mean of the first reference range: 170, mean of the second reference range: 157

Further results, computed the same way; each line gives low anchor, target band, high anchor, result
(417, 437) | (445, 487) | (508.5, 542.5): 0.41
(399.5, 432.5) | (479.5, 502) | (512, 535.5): 0.15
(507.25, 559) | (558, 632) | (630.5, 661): 0.10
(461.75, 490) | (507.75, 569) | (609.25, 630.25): -0.21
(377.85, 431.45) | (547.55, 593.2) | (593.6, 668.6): 0.04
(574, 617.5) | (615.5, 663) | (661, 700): 0.13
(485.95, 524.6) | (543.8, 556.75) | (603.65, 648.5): -0.10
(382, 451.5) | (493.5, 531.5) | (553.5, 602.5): 0.12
